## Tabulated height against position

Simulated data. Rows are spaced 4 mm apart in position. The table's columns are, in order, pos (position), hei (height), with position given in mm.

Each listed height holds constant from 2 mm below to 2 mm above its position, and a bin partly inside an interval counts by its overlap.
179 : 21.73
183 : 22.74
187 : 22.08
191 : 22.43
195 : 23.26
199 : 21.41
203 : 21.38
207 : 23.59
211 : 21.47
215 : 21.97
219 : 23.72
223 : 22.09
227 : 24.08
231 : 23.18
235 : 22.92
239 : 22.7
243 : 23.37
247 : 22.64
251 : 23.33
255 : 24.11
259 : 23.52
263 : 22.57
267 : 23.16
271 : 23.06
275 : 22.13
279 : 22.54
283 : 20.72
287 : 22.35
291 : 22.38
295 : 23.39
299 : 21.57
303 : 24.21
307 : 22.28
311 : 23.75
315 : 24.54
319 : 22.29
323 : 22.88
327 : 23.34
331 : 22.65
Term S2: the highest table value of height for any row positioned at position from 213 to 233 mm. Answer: 24.08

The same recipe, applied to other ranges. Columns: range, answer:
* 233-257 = 24.11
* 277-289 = 22.54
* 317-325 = 22.88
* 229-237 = 23.18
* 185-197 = 23.26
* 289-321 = 24.54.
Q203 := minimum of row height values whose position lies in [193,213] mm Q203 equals 21.38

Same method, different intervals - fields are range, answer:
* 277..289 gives 20.72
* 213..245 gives 21.97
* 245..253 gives 22.64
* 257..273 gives 22.57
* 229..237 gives 22.92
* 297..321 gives 21.57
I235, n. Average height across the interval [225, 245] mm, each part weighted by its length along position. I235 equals 23.2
